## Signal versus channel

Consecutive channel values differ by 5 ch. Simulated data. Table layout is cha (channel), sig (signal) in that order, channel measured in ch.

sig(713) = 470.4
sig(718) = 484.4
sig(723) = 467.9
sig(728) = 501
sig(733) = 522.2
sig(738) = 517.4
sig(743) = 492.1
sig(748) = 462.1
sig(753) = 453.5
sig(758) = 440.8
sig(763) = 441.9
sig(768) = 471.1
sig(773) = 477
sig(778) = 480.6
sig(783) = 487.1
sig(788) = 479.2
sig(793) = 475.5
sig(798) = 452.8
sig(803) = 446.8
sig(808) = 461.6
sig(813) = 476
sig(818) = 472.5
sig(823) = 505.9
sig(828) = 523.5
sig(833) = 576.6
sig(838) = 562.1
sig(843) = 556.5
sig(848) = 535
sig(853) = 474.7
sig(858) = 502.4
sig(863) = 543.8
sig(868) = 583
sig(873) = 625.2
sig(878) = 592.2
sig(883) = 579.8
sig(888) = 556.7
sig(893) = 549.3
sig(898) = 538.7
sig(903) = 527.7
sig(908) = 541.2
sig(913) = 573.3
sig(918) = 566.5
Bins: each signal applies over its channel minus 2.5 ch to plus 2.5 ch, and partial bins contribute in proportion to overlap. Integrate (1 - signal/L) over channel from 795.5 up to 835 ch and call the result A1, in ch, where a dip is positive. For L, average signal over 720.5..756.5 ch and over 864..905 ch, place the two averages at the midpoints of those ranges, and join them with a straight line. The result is 3.12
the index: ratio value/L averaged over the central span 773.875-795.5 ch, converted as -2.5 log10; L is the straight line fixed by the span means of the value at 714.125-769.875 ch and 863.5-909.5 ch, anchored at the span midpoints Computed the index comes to 0.051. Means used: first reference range 478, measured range 480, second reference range 566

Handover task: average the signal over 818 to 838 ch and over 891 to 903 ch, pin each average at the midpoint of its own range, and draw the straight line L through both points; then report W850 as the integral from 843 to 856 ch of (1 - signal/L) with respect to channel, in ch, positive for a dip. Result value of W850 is 0.5 ch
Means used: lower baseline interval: 531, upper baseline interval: 540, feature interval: 515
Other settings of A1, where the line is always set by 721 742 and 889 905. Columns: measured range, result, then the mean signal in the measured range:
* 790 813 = 2.53 ch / 461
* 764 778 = 1.09 ch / 472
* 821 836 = -0.36 ch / 537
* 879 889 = -0.67 ch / 574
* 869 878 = -1.24 ch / 609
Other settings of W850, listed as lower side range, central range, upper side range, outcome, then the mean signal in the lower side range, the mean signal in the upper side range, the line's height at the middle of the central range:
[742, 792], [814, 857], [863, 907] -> 0.16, 468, 567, 525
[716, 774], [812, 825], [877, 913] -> 0.77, 478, 555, 515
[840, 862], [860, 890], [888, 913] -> -2.67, 520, 544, 532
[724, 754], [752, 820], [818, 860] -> 5.70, 492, 527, 508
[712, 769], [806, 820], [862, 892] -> 1.63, 477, 580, 532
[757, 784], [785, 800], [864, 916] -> 0.45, 467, 566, 485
